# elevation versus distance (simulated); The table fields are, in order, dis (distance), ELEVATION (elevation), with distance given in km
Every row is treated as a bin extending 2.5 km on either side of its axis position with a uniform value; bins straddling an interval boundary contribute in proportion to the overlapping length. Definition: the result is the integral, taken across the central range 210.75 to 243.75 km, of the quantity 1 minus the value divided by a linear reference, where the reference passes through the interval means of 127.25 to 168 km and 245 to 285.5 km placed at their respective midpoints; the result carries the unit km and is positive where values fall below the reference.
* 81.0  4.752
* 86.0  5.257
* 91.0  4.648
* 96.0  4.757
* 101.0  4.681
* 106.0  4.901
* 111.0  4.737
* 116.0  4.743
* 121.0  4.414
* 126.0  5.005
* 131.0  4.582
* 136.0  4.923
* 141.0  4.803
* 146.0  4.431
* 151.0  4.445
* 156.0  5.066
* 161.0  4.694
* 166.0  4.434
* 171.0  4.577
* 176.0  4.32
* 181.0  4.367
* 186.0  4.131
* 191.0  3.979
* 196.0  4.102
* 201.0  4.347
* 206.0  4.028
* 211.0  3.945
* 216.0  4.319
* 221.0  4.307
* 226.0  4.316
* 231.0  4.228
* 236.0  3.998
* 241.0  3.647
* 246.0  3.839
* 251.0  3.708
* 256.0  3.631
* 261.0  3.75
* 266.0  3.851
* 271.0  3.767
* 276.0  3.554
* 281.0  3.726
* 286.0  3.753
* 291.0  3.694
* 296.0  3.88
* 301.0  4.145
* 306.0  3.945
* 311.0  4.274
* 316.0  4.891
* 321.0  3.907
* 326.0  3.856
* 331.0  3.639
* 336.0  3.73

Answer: -0.7 km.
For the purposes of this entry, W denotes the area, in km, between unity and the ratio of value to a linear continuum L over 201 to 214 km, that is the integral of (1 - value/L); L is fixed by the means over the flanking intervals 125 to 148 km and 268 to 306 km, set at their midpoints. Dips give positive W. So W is 0.7 km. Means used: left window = 4.74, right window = 3.8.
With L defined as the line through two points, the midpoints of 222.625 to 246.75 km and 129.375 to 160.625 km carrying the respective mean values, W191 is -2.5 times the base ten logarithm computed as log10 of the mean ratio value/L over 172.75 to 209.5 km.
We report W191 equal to 0.04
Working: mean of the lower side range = 4.71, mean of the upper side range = 4.03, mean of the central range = 4.18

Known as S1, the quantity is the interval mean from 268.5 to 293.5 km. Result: 3.7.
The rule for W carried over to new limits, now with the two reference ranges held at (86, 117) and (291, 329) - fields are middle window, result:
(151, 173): -0.39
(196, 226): 1.55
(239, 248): 1.19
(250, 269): 2.33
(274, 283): 1.20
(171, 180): 0.28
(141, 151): 0.24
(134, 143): -0.39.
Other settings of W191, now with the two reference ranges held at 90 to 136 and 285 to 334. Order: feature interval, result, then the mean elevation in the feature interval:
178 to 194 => 0.08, 4.16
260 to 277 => 0.11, 3.74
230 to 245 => 0.09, 3.92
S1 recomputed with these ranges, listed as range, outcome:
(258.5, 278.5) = 3.73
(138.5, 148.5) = 4.62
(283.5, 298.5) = 3.78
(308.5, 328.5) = 4.23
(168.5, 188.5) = 4.35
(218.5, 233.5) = 4.28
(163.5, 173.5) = 4.51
